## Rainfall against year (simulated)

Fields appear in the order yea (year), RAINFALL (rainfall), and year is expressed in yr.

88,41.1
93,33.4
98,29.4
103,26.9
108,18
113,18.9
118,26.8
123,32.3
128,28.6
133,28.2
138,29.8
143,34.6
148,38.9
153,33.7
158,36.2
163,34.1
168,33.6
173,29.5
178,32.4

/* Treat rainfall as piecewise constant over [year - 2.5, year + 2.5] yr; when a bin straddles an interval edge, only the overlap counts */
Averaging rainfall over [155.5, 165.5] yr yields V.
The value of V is 35.1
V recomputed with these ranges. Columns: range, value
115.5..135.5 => 29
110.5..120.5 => 22.9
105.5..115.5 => 18.4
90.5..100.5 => 31.4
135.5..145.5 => 32.2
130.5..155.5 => 33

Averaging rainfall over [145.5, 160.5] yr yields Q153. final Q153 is 36.3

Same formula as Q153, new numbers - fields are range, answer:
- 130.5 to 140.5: 29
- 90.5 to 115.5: 25.3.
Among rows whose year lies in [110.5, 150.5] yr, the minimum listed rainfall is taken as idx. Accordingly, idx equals 18.9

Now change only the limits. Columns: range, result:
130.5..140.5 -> 28.2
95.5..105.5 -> 26.9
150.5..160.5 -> 33.7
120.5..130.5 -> 28.6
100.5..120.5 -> 18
